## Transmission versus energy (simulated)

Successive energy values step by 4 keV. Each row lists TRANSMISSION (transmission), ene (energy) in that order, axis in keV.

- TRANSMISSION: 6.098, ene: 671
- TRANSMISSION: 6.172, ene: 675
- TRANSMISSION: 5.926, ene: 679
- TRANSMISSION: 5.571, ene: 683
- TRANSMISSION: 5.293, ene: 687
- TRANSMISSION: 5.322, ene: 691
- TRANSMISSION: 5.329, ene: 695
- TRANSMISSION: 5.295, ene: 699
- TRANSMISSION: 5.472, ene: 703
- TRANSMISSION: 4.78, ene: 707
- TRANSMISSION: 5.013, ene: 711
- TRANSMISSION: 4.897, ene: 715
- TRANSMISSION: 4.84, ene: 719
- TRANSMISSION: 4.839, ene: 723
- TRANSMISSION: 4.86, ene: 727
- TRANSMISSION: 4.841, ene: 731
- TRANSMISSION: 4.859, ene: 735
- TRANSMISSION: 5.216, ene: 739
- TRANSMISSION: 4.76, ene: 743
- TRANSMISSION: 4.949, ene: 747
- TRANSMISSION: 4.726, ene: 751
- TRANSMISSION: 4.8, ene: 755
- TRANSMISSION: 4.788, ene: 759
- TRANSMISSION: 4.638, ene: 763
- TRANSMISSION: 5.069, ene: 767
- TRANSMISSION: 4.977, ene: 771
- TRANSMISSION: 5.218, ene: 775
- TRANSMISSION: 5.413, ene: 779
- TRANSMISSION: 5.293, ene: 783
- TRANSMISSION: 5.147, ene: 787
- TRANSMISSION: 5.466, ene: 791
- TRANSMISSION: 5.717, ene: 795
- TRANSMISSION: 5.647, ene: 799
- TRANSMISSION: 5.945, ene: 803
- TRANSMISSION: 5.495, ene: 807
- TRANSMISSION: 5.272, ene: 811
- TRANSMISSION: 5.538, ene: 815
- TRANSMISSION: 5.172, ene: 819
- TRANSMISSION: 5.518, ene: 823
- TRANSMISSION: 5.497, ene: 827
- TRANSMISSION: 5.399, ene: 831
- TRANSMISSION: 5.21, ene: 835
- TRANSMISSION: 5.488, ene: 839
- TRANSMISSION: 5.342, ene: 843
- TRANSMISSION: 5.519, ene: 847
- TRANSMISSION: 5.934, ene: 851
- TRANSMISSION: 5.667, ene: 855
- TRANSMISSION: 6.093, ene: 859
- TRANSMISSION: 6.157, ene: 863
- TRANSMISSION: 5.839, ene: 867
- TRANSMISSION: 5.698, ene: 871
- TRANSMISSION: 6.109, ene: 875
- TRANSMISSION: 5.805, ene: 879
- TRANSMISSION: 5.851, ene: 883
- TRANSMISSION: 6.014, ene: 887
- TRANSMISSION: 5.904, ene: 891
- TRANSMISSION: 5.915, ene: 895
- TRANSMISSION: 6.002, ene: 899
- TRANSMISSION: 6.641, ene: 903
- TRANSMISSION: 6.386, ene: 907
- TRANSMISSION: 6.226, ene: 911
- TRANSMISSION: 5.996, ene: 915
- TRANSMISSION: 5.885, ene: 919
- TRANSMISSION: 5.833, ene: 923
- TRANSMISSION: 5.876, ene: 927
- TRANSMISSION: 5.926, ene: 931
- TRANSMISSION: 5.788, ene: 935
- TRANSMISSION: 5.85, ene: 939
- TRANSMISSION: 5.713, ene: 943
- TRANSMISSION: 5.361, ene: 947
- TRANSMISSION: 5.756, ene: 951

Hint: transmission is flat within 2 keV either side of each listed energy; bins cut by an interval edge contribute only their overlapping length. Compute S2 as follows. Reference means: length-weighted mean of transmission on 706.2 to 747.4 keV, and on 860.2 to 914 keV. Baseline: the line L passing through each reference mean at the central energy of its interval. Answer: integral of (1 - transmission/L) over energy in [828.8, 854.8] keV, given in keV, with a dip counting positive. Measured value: 1.0 keV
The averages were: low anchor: 4.9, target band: 5.49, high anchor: 6.04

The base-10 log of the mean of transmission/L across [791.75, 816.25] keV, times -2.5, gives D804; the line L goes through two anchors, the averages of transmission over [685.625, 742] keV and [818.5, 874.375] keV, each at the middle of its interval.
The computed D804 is -0.03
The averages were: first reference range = 5.05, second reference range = 5.63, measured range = 5.6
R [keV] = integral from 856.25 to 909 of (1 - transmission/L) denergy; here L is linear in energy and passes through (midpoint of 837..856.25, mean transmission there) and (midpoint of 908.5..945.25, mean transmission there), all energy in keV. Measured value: -2.7 keV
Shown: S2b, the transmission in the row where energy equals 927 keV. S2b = 5.876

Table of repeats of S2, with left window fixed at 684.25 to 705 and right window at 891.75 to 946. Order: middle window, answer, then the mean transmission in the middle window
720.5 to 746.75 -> 2.7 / 4.9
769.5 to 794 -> 1.4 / 5.28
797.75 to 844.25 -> 2.0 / 5.46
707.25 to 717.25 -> 0.9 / 4.92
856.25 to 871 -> -0.3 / 5.97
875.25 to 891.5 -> -0.1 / 5.92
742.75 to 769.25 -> 3.4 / 4.82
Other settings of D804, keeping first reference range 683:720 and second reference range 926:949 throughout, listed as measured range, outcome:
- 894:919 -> -0.09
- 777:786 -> 0.01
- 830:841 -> 0.03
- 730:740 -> 0.06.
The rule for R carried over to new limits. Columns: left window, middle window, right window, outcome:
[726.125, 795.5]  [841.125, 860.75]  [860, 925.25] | 0.0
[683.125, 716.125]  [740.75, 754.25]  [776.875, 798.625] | 1.3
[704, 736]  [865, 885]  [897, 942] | -0.3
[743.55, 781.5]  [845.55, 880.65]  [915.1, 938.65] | -2.3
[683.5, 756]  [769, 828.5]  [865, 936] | 0.2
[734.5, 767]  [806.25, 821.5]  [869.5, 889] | 0.0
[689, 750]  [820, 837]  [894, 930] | 0.7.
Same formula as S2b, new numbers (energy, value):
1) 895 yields 5.915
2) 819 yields 5.172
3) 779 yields 5.413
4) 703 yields 5.472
